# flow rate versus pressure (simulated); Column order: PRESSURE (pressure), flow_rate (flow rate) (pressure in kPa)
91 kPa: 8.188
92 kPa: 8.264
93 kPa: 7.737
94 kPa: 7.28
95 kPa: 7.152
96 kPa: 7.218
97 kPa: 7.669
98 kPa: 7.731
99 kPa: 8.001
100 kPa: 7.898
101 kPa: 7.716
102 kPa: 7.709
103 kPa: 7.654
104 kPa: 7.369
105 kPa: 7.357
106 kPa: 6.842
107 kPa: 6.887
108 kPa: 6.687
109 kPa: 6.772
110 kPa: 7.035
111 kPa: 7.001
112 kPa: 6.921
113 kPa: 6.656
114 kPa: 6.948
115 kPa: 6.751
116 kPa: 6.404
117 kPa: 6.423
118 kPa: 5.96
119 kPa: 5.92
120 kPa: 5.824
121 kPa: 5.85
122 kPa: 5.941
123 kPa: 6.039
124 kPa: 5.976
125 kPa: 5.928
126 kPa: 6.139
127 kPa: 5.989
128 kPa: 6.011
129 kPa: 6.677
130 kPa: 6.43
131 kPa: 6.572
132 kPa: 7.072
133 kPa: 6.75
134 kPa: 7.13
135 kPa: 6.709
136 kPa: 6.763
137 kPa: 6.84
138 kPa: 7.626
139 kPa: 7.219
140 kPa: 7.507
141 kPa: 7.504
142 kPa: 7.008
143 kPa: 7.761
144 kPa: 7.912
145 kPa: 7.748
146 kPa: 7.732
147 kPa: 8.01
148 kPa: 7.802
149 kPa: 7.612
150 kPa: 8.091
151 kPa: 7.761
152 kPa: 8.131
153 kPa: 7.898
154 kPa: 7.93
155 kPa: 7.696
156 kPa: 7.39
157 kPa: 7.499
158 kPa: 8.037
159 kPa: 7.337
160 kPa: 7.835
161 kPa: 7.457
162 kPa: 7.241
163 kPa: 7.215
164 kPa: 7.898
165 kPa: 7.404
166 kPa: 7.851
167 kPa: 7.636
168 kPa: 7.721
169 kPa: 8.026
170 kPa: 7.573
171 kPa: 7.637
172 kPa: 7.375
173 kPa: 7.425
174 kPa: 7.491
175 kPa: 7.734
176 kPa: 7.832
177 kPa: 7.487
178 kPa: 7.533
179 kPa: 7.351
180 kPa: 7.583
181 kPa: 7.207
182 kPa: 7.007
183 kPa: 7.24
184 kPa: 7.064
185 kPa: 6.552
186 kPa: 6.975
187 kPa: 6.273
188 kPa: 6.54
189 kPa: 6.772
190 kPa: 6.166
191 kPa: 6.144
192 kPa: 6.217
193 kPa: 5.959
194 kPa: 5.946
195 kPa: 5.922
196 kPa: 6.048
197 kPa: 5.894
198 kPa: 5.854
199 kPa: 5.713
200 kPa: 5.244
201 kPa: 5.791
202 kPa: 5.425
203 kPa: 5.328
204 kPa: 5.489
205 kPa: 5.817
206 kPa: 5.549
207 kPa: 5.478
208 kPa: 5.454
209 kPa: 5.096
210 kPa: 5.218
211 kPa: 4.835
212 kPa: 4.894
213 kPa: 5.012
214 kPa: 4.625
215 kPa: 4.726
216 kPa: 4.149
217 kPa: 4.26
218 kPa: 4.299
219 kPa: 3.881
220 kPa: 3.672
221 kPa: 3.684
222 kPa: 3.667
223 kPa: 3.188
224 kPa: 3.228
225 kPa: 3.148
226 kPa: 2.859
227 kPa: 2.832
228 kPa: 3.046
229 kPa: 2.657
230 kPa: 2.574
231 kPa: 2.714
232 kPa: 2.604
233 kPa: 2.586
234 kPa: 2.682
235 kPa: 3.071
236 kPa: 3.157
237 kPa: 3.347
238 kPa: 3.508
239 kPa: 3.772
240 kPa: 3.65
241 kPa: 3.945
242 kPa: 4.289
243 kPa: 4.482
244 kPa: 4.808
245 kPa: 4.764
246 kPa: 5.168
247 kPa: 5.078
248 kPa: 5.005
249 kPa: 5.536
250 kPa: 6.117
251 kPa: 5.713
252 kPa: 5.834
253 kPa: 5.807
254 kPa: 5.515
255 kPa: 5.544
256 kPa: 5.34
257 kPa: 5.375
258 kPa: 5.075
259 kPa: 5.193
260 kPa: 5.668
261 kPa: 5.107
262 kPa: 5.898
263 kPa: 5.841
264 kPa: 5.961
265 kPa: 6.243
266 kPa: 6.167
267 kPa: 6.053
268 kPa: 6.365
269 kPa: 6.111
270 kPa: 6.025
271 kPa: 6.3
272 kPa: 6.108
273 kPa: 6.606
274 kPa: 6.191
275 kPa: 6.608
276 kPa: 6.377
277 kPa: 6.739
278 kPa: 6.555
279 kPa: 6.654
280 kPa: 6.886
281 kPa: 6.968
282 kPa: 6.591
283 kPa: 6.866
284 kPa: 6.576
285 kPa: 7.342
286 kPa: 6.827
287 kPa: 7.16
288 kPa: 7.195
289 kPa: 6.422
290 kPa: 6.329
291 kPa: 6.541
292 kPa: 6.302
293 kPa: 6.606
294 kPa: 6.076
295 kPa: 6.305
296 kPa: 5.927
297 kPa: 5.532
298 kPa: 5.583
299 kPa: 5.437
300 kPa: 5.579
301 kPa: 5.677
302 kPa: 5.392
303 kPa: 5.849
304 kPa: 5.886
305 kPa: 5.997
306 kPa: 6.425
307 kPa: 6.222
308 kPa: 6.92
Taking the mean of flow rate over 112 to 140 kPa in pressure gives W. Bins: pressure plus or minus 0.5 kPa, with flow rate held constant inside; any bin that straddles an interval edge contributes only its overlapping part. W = 6.49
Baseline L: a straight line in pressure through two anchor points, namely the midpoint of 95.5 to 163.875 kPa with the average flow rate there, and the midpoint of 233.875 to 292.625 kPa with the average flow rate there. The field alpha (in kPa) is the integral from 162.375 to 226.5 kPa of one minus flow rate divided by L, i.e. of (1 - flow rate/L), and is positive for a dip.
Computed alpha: 4.74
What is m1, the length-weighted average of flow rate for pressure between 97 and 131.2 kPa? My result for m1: 6.72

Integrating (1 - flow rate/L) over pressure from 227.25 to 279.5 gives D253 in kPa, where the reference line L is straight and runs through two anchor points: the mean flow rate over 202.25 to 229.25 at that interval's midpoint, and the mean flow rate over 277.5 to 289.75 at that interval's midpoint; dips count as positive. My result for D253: 7.0 kPa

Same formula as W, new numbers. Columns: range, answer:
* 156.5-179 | 7.6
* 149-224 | 6.38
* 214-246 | 3.57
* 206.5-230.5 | 4.02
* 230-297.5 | 5.53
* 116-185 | 7.19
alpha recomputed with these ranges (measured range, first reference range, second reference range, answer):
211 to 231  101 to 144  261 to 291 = 8.7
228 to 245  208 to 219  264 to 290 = 6.3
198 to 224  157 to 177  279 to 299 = 8.7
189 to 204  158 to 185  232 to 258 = 1.5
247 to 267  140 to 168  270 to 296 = 3.5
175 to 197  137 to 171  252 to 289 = 1.5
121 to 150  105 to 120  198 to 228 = -3.7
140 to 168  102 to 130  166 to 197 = -3.6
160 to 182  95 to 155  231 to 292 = -3.4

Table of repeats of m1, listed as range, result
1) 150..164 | 7.67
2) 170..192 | 7.1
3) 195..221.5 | 5.07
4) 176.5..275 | 5.18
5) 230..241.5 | 3.16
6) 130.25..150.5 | 7.36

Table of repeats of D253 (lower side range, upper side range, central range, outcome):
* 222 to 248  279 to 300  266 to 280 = -2.0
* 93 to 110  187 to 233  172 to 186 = -4.7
